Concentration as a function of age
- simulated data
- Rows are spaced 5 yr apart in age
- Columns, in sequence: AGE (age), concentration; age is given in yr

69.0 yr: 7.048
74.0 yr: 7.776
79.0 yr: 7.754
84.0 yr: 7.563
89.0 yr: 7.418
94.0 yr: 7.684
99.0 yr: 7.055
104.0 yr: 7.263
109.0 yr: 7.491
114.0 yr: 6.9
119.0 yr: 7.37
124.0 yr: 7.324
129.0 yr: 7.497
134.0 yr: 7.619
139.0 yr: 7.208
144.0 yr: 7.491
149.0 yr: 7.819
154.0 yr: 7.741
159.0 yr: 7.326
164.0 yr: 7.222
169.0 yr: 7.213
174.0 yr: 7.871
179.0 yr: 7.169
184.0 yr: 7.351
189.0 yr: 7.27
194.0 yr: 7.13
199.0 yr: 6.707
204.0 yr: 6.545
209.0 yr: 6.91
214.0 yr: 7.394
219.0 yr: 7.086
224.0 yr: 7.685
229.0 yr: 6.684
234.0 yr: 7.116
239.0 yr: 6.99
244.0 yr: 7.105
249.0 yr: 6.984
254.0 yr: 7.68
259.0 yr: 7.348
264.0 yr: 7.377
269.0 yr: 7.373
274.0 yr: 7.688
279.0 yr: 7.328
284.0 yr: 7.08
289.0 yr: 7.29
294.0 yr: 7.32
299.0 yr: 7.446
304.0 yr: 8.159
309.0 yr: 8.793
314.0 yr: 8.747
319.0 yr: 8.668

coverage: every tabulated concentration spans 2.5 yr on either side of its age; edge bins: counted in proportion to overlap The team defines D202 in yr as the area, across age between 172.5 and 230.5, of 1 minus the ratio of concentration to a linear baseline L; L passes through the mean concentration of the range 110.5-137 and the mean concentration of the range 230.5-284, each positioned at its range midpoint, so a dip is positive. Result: 1.3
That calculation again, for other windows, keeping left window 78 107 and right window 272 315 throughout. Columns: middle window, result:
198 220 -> 1.95 yr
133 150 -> 0.02 yr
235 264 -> 1.65 yr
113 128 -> 0.45 yr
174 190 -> 0.45 yr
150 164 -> 0.05 yr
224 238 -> 1.08 yr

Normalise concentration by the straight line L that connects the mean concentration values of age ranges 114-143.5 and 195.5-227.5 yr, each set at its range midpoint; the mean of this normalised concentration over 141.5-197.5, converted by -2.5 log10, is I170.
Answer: -0.03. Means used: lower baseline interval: 7.37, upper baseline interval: 7.05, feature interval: 7.41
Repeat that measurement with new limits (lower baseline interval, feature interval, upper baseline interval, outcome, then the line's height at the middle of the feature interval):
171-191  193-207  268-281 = 0.102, 7.43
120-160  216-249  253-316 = 0.073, 7.6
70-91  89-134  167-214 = 0.018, 7.46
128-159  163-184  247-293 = 0.018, 7.5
